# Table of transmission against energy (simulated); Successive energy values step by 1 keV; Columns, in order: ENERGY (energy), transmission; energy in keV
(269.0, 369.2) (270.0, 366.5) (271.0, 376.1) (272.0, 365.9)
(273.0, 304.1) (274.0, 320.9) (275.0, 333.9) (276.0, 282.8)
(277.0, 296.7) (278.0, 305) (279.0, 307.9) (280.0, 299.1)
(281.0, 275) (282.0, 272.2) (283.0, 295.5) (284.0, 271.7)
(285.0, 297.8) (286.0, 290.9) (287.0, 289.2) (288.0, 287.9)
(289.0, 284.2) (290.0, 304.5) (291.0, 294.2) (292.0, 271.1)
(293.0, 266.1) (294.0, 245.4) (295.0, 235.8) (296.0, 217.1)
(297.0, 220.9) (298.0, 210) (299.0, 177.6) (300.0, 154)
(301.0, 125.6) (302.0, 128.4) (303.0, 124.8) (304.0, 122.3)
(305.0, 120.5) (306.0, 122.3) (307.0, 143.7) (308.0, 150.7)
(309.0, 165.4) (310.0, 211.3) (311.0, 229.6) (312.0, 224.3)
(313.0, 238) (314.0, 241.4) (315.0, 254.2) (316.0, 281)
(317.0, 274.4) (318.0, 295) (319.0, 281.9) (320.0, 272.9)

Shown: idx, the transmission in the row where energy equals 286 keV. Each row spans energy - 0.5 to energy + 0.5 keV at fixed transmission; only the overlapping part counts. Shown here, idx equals 290.9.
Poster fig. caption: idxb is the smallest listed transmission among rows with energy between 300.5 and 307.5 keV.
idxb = 120.5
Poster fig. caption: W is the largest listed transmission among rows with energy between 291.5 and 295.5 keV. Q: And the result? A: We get 271.1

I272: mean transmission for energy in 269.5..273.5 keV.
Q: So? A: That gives 353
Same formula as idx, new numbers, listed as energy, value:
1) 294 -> 245.4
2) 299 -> 177.6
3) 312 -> 224.3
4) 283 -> 295.5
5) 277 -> 296.7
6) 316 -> 281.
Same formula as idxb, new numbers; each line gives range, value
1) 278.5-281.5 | 275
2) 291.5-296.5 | 217.1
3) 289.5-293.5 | 266.1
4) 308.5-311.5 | 165.4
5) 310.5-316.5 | 224.3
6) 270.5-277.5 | 282.8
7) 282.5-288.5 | 271.7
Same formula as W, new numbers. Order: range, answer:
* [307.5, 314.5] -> 241.4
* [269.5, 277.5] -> 376.1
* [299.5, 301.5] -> 154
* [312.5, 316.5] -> 281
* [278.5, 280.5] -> 307.9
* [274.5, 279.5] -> 333.9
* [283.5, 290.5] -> 304.5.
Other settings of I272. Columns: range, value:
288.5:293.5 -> 284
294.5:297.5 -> 225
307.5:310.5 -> 176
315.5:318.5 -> 283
